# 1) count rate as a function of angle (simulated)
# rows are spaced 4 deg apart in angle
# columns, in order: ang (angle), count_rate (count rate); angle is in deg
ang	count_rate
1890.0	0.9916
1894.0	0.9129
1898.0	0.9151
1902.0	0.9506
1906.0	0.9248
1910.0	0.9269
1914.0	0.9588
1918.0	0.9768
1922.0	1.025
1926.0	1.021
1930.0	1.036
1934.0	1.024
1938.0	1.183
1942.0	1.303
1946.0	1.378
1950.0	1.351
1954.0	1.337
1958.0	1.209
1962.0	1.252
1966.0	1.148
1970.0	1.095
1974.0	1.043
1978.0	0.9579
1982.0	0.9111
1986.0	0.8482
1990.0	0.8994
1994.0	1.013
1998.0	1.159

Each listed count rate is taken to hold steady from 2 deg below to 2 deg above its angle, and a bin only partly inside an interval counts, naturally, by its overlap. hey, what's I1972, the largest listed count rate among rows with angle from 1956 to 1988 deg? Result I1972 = 1.252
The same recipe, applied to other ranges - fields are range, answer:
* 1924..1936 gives 1.036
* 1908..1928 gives 1.025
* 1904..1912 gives 0.9269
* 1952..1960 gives 1.337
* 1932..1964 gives 1.378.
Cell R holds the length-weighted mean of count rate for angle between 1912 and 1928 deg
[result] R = 0.995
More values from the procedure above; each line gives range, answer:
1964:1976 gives 1.1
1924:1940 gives 1.07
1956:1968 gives 1.2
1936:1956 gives 1.31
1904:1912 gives 0.926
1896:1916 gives 0.935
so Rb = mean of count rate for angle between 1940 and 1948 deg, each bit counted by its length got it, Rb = 1.34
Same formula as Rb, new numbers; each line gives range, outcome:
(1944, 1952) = 1.36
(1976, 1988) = 0.906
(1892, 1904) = 0.926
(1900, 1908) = 0.938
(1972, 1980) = 1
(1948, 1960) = 1.3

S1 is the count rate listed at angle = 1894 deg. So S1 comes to 0.9129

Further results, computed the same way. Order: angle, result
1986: 0.8482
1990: 0.8994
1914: 0.9588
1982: 0.9111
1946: 1.378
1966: 1.148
